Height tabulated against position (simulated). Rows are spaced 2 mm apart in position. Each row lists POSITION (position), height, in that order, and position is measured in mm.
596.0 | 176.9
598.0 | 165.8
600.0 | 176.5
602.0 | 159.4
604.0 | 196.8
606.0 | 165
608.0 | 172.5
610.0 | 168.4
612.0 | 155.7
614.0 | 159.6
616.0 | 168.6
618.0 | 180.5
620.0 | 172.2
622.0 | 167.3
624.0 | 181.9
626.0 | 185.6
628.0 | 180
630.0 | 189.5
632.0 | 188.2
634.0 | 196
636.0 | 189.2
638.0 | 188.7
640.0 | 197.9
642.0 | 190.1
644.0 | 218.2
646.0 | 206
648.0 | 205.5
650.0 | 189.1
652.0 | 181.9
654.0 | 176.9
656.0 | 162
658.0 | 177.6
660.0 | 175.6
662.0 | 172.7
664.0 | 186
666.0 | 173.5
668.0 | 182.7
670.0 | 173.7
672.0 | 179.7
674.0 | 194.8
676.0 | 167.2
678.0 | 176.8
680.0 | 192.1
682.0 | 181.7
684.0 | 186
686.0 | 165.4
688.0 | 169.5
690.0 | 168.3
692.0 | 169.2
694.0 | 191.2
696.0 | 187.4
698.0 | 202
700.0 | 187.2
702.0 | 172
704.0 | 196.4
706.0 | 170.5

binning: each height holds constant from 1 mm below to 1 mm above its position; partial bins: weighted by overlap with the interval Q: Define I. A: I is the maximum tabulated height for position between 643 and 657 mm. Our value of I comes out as 218.2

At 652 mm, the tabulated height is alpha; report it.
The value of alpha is 181.9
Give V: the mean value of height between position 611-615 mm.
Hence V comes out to 158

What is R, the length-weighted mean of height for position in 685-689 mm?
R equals 167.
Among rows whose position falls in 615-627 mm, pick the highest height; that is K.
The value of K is 185.6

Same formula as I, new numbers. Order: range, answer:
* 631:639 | 196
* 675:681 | 192.1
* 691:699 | 202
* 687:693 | 169.5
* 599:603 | 176.5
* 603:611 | 196.8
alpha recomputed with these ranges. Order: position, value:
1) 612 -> 155.7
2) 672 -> 179.7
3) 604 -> 196.8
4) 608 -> 172.5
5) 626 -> 185.6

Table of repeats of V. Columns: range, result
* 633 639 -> 191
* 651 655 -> 179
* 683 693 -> 172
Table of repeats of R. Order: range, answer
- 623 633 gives 185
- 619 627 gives 177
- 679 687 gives 181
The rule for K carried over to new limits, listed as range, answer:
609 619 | 180.5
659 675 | 194.8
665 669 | 182.7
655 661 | 177.6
